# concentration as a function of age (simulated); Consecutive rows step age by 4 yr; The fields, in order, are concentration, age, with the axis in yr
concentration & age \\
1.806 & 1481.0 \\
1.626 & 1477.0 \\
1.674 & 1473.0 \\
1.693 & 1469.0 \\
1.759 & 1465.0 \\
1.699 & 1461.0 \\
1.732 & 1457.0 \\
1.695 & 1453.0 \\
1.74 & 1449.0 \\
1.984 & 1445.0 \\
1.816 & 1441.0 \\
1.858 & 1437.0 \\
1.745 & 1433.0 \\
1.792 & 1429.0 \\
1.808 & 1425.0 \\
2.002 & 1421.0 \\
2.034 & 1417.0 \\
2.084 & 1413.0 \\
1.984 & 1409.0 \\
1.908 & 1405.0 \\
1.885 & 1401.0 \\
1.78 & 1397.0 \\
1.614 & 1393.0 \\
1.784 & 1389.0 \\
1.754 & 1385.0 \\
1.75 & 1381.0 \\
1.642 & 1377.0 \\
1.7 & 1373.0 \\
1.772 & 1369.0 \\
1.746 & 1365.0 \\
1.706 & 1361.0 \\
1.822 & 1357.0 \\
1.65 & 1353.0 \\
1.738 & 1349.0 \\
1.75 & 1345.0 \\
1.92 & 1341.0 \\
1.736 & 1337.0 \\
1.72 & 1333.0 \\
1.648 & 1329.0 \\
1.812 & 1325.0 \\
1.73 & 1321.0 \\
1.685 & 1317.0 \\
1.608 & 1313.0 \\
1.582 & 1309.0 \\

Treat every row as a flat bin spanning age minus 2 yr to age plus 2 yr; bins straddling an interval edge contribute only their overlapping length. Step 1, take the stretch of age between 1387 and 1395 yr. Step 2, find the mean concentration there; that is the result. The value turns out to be 1.7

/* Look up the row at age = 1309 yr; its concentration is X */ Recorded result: 1.582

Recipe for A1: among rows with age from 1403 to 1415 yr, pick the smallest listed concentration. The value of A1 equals 1.908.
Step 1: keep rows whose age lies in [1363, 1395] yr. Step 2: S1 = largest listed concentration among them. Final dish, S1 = 1.784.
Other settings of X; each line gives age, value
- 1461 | 1.699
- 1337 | 1.736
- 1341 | 1.92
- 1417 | 2.034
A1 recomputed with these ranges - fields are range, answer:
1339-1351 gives 1.738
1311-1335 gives 1.608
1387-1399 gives 1.614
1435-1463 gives 1.695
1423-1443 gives 1.745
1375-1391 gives 1.642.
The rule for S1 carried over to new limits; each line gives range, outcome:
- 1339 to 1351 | 1.92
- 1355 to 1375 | 1.822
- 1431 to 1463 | 1.984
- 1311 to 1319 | 1.685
